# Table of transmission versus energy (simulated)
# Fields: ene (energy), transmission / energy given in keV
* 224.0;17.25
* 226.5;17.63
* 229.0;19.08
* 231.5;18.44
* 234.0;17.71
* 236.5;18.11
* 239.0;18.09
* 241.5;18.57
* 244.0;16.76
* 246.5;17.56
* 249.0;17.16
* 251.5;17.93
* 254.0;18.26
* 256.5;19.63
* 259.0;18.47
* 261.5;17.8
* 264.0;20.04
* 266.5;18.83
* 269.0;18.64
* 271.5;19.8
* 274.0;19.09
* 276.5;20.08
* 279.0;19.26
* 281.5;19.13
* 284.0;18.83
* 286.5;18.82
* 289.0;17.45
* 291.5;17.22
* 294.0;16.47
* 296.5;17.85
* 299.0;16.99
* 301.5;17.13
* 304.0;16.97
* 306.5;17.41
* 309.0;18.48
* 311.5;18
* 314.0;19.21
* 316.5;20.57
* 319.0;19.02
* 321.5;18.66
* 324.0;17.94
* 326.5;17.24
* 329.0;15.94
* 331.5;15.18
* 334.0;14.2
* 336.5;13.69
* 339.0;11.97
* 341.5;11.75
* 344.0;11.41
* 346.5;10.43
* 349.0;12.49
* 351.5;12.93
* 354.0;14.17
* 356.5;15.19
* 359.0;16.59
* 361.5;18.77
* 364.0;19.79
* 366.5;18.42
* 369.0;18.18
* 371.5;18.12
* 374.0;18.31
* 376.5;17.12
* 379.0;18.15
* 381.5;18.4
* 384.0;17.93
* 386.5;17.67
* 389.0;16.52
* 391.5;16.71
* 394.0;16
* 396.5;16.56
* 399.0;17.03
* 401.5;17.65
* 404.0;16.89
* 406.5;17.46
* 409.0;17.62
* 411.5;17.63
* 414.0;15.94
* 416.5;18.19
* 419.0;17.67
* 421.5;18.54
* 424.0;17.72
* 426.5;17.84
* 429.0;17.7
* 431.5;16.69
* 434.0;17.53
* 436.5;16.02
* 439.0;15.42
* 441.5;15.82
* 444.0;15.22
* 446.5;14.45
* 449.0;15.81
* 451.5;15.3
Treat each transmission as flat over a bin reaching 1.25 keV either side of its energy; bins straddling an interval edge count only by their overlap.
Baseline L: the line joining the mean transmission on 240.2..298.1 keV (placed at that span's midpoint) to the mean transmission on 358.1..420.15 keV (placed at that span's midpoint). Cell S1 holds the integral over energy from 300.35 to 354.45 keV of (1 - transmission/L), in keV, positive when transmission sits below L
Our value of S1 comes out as 7.0 keV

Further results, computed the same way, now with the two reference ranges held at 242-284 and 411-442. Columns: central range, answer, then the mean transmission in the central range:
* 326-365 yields 7.62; 14.4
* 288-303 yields 0.96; 17.2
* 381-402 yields 0.45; 17.1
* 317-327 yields -0.19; 18.5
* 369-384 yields -0.35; 18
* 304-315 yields 0.07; 18.1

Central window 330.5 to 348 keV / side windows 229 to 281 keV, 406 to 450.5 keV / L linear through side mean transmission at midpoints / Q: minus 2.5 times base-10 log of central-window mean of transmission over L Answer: 0.368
